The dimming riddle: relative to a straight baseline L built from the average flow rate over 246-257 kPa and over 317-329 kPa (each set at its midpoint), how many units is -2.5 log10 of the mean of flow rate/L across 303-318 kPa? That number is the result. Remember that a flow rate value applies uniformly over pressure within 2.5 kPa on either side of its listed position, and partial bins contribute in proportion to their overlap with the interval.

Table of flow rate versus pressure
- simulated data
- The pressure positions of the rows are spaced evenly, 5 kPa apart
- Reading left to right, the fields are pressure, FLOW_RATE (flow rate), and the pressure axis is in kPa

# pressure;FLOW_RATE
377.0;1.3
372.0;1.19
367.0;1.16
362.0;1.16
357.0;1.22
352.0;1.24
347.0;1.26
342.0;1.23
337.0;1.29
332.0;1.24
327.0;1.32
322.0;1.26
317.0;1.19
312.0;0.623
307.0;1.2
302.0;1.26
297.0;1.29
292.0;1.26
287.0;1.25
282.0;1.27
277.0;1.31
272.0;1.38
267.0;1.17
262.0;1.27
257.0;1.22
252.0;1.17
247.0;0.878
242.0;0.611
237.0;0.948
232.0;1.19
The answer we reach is 0.22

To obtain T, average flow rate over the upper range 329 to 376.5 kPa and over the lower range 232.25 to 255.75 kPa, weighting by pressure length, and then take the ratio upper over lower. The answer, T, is 1.3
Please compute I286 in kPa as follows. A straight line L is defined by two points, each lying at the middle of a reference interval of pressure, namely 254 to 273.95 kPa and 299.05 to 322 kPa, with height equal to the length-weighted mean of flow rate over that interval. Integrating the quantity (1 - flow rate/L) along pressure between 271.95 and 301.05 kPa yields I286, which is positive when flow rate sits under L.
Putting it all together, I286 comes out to -2.7 kPa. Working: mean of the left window 1.25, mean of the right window 1.09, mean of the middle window 1.28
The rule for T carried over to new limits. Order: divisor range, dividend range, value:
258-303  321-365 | 0.98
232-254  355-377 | 1.29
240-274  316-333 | 1.14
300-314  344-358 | 1.20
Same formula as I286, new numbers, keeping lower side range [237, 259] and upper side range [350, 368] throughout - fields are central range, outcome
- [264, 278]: -3.8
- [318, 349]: -3.3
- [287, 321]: -2.3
